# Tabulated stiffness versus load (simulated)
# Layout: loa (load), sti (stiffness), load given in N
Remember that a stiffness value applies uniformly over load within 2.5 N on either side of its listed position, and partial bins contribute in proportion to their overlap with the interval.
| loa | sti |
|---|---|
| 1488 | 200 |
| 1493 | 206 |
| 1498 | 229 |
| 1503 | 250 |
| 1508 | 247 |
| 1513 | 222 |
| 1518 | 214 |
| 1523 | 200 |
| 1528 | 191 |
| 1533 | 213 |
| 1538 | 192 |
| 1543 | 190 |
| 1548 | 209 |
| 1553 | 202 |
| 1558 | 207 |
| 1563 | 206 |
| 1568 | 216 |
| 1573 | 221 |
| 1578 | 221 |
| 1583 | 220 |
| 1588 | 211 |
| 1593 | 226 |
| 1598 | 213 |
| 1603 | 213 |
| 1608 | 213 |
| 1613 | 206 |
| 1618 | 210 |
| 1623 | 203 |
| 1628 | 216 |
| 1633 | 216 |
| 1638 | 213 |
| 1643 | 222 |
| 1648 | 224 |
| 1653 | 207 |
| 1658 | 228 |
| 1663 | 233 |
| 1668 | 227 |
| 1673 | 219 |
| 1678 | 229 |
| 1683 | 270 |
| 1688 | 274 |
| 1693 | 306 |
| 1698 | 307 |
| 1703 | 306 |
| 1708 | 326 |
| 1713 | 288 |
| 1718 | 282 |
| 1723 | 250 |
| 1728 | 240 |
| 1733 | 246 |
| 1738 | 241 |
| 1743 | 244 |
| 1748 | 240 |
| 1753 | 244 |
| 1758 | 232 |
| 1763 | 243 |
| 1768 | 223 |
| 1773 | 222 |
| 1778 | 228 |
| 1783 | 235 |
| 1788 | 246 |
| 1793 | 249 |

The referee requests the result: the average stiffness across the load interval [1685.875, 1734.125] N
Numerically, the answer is 284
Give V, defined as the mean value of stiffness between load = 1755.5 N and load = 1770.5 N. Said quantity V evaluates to 233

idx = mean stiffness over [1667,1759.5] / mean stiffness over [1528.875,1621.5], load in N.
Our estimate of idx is 1.25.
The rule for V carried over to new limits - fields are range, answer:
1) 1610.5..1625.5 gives 206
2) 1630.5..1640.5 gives 214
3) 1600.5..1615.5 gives 211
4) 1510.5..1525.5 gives 212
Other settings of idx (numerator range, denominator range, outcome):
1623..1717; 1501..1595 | 1.17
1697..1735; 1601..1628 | 1.34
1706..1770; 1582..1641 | 1.19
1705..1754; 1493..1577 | 1.23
